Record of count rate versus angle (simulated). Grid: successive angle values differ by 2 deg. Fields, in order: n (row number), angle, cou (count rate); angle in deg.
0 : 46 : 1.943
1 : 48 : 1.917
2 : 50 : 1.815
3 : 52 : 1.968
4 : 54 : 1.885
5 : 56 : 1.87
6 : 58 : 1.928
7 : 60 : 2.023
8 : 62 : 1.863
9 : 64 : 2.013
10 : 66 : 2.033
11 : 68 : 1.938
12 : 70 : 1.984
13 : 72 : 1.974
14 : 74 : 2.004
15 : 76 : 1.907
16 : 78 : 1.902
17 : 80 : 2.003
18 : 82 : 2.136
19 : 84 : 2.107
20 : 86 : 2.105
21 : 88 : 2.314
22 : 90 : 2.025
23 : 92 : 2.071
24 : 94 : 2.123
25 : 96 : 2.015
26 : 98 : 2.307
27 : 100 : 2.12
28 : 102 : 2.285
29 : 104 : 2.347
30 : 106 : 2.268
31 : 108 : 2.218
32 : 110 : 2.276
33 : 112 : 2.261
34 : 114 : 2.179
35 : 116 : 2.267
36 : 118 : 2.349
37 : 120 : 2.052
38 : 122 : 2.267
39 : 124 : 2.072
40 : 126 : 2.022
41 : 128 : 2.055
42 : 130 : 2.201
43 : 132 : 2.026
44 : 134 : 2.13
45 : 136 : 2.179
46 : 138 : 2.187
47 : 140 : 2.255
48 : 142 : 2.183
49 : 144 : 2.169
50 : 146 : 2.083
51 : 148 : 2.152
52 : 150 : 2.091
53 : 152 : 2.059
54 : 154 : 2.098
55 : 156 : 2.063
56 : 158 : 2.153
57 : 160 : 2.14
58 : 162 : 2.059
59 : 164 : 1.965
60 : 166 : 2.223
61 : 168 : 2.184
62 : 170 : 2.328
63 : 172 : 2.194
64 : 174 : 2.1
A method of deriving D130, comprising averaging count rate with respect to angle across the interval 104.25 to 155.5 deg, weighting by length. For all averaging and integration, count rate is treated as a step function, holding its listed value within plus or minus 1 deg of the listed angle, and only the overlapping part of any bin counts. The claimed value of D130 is 2.17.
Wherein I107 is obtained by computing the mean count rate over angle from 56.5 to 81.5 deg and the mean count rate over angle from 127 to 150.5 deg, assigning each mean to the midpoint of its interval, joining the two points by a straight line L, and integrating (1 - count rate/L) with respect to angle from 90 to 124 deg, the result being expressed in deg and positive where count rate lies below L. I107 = -2.31 deg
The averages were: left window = 1.97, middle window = 2.2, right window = 2.14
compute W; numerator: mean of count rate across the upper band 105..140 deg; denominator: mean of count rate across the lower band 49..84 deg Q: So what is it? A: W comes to 1.11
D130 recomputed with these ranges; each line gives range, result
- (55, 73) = 1.96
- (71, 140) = 2.14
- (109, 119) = 2.27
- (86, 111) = 2.19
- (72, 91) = 2.05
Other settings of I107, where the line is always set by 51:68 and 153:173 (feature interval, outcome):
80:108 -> -2.2 deg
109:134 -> -1.3 deg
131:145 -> -0.4 deg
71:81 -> 0.1 deg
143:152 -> 0.0 deg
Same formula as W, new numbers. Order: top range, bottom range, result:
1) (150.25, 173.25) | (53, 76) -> 1.09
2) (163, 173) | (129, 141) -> 1.01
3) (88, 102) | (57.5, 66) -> 1.09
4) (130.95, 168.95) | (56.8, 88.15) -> 1.06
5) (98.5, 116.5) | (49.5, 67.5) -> 1.16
